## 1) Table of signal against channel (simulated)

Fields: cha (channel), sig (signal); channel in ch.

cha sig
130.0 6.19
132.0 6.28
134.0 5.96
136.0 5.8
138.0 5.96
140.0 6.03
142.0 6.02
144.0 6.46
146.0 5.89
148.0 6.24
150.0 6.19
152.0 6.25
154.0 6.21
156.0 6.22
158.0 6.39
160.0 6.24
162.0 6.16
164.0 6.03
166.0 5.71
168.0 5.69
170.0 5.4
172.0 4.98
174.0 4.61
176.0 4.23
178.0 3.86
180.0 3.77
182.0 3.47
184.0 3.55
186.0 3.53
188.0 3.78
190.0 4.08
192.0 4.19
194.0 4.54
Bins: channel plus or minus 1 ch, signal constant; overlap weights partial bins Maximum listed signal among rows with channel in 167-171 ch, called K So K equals 5.69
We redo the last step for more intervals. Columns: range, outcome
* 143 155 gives 6.46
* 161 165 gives 6.16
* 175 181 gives 4.23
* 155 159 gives 6.39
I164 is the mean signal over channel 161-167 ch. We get 5.97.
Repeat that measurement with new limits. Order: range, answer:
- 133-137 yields 5.88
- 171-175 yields 4.79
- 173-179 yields 4.23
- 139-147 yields 6.1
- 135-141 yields 5.93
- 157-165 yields 6.21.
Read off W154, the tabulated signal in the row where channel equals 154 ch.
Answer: 6.21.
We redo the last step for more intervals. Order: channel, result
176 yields 4.23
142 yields 6.02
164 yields 6.03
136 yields 5.8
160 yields 6.24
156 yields 6.22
